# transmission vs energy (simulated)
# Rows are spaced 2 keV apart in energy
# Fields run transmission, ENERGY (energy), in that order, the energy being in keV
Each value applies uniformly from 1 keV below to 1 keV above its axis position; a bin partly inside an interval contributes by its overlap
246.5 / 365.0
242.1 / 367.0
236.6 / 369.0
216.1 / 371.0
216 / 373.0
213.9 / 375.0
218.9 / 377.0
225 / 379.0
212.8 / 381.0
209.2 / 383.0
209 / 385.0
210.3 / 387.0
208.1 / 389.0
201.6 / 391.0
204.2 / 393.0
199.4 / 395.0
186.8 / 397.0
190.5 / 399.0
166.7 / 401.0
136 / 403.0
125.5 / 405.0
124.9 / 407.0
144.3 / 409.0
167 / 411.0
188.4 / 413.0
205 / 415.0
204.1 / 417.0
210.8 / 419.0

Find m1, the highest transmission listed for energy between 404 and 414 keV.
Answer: 188.4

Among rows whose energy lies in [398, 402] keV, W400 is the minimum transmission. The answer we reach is 166.7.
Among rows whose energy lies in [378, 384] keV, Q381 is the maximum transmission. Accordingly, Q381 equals 225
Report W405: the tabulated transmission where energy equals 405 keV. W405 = 125.5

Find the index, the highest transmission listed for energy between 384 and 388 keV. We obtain 210.3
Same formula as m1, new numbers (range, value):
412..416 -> 205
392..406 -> 204.2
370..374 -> 216.1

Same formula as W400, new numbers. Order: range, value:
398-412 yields 124.9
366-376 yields 213.9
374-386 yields 209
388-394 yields 201.6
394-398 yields 186.8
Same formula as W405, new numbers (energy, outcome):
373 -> 216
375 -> 213.9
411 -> 167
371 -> 216.1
